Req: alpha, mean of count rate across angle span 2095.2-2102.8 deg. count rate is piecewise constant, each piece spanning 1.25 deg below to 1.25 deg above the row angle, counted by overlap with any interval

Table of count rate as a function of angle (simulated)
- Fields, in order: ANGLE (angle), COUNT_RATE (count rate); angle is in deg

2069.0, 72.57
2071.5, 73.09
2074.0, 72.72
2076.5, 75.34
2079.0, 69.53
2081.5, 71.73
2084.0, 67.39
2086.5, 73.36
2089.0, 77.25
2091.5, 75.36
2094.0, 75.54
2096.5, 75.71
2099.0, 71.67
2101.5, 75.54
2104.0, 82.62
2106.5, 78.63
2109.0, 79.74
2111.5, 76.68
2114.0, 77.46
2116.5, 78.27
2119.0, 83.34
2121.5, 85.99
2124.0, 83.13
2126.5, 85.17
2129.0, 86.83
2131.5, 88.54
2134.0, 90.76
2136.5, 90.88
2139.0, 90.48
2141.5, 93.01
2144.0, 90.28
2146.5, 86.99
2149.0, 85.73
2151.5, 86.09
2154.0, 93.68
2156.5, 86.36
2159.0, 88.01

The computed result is 74.4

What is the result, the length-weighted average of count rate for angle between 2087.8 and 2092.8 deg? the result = 76.3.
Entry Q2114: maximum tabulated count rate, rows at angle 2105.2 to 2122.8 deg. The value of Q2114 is 85.99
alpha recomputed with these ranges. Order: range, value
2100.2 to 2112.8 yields 78.6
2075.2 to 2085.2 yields 71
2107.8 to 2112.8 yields 78.2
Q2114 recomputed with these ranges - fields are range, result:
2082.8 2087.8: 73.36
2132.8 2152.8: 93.01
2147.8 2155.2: 93.68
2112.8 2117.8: 78.27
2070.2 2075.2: 73.09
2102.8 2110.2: 82.62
